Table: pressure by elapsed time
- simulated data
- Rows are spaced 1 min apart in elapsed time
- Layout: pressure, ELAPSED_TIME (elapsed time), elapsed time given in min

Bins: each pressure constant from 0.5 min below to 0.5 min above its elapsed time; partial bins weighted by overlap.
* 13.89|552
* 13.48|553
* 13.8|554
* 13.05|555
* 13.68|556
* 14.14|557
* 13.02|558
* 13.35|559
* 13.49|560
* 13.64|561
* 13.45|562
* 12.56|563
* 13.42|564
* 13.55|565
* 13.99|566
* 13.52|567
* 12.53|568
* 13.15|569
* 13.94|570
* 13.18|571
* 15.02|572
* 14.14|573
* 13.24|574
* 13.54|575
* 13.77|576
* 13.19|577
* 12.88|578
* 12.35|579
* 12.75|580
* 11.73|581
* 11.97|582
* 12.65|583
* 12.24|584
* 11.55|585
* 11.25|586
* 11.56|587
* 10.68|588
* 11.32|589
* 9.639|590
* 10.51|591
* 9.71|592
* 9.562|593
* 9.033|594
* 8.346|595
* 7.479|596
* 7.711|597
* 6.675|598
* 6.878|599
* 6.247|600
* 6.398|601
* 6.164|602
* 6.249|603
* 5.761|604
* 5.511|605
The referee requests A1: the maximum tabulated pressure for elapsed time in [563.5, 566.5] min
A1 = 13.99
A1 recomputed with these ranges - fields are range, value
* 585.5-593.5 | 11.56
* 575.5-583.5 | 13.77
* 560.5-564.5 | 13.64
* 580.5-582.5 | 11.97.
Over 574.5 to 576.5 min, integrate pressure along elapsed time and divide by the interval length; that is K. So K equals 13.7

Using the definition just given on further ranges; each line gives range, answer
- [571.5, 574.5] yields 14.1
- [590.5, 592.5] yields 10.1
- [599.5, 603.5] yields 6.26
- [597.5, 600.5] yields 6.6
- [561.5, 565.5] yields 13.2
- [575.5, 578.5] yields 13.3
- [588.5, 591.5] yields 10.5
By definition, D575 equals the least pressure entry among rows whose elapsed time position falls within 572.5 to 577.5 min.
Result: 13.19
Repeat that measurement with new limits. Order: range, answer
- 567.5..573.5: 12.53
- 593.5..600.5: 6.247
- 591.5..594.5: 9.033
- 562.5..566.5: 12.56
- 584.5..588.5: 10.68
